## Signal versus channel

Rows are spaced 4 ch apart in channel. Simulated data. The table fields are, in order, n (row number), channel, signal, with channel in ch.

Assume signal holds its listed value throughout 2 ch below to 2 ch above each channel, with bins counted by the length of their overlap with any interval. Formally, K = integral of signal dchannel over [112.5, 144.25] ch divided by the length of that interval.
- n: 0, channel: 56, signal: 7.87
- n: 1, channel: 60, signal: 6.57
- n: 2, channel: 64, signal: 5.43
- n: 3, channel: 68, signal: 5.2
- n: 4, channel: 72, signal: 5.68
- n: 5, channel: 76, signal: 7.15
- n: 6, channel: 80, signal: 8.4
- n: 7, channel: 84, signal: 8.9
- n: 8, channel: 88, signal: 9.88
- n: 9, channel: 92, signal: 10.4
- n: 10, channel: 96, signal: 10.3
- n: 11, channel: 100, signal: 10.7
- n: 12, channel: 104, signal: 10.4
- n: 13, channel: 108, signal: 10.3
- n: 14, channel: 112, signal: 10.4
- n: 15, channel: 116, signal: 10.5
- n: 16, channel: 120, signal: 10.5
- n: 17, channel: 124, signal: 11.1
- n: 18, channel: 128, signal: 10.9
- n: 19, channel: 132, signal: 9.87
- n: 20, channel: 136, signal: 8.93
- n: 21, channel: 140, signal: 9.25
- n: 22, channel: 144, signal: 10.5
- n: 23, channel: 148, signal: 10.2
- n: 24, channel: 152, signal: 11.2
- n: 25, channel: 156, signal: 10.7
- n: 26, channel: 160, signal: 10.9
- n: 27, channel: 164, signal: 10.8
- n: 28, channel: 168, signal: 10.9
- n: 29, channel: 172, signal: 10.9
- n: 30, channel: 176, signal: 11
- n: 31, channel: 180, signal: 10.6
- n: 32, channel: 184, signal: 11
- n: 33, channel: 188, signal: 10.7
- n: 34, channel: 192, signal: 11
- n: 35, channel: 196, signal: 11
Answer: 10.2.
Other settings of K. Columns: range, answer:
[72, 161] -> 9.95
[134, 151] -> 9.81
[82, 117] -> 10.2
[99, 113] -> 10.4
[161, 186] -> 10.9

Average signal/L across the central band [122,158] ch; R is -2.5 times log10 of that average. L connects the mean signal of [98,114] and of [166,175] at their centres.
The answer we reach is 0.04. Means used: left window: 10.4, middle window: 10.3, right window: 10.9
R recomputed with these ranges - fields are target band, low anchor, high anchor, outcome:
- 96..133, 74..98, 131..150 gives -0.11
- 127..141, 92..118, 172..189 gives 0.10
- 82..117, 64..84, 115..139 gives -0.21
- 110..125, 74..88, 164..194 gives -0.14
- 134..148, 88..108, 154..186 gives 0.11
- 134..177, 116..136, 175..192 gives 0.02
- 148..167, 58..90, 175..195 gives -0.09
